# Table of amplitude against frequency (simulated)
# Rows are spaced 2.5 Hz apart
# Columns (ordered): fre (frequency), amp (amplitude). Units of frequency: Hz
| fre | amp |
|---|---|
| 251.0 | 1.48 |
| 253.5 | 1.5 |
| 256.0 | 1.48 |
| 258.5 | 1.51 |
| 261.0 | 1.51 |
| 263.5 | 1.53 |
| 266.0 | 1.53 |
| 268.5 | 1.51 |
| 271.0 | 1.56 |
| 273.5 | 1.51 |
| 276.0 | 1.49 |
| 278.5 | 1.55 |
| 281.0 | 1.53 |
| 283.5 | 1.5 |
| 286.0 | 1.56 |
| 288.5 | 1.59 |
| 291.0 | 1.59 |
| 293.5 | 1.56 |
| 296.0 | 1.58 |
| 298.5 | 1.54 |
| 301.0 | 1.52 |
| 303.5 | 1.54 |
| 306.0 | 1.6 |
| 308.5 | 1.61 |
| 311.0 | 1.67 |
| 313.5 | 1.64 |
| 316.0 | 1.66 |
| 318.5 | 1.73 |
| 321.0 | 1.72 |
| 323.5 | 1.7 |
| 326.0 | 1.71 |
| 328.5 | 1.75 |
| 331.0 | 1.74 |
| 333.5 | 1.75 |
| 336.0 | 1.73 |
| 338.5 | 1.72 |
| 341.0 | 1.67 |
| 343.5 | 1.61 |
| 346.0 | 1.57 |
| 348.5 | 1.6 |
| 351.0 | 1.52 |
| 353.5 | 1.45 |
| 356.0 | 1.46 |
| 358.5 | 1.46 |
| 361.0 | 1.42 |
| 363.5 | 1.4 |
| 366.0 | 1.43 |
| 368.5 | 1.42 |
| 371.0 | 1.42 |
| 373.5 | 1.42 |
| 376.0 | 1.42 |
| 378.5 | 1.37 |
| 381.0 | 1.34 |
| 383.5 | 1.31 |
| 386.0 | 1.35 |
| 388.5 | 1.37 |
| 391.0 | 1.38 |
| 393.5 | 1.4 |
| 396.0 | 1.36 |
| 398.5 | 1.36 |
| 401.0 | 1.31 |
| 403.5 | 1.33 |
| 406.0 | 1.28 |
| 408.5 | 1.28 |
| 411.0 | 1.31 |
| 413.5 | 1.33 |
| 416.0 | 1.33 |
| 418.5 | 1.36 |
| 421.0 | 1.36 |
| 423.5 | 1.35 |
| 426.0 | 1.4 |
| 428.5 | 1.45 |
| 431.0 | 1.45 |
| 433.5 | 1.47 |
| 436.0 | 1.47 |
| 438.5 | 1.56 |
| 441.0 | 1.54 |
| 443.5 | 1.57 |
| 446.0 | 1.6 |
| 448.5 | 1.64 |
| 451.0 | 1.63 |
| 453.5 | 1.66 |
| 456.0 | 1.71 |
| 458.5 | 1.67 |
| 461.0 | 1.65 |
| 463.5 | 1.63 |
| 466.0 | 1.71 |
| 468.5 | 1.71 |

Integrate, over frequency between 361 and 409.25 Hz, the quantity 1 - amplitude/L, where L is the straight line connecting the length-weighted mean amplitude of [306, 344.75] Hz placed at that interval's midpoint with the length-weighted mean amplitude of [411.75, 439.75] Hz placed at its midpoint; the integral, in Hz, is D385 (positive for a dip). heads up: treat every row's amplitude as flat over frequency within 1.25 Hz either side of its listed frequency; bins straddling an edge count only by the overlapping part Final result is 4.9 Hz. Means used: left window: 1.69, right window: 1.41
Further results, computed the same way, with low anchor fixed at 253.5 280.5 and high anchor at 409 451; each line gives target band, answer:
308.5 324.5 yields -1.95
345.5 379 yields 0.58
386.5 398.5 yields 0.76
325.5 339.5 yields -2.29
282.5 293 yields -0.36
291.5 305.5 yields -0.45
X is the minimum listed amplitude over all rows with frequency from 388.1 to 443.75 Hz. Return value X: 1.28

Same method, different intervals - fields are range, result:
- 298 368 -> 1.4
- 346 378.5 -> 1.37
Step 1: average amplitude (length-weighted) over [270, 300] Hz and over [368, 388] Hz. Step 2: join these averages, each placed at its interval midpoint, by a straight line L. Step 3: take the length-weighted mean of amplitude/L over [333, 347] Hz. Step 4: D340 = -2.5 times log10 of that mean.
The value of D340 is -0.16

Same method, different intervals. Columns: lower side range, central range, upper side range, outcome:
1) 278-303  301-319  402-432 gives -0.071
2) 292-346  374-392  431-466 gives 0.190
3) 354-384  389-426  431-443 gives 0.096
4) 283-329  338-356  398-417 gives -0.057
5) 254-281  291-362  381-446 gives -0.105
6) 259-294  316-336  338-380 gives -0.147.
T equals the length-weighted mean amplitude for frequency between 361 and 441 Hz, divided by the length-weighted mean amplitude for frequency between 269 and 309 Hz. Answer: 0.89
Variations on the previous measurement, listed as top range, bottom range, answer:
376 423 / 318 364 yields 0.83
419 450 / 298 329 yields 0.90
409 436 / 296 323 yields 0.85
